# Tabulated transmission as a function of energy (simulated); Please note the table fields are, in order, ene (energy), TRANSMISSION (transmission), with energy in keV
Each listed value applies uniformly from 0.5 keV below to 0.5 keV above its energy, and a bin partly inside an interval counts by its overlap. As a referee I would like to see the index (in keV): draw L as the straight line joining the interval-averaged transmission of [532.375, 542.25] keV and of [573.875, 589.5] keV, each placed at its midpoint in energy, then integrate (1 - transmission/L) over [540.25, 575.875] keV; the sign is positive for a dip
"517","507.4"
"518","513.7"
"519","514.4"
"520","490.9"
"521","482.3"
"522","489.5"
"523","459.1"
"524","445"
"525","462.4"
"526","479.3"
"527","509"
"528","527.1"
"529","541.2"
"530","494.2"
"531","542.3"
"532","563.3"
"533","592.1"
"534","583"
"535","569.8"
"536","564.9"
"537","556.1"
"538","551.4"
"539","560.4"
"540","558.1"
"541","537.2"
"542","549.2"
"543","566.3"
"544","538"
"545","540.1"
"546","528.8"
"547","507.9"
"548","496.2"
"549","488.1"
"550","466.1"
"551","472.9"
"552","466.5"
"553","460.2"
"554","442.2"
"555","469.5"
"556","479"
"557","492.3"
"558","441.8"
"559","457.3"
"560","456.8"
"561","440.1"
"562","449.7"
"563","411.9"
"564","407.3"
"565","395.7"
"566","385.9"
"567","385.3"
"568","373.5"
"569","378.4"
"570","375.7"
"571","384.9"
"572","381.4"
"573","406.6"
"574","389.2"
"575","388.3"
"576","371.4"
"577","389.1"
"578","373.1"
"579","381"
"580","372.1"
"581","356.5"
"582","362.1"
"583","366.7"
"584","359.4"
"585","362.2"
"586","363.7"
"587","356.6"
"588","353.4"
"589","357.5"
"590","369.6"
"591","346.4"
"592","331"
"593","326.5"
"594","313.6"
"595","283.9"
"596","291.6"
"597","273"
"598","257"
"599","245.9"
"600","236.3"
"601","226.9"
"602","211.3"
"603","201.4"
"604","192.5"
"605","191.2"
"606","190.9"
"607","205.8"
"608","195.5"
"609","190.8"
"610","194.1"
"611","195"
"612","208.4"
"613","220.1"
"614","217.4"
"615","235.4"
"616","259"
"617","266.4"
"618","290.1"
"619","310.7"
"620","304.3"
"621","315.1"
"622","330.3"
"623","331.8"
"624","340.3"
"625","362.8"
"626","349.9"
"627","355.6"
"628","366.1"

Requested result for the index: 1.6 keV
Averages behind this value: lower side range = 563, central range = 452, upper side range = 368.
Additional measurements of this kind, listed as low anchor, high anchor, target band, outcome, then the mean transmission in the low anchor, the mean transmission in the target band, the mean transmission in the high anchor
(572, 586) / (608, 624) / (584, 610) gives 3.81 keV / 375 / 275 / 259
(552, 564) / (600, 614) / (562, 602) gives -2.68 keV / 453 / 351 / 204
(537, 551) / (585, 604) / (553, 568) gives 0.59 keV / 529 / 435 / 296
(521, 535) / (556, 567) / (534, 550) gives -1.94 keV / 515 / 540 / 434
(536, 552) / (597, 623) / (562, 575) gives 0.85 keV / 527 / 392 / 238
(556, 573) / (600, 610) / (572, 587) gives -1.72 keV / 415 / 374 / 202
